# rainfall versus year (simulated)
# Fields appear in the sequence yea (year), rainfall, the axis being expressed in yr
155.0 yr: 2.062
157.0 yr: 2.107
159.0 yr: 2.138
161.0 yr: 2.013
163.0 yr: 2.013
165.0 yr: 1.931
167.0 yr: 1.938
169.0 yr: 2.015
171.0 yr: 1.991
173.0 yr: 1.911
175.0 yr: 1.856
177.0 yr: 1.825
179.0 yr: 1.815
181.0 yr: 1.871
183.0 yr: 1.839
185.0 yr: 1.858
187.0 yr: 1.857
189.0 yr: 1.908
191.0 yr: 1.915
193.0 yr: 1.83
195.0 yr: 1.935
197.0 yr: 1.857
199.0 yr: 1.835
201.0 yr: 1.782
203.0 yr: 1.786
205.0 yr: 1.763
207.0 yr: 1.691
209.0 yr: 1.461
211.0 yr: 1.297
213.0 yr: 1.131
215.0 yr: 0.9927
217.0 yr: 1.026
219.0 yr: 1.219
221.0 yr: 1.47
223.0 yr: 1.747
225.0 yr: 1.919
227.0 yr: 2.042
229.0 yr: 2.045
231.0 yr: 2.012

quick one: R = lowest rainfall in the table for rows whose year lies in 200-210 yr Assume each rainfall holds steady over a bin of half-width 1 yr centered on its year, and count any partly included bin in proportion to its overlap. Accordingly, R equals 1.461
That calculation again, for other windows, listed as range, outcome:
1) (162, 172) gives 1.931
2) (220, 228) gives 1.47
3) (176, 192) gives 1.815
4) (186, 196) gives 1.83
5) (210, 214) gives 1.131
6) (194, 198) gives 1.857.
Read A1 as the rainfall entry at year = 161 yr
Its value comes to 2.013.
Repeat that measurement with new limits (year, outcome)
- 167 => 1.938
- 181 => 1.871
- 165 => 1.931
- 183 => 1.839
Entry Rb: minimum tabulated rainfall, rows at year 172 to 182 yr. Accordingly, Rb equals 1.815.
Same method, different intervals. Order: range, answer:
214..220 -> 0.9927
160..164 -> 2.013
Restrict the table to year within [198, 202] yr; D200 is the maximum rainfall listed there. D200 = 1.835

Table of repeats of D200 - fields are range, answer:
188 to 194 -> 1.915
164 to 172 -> 2.015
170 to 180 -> 1.991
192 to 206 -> 1.935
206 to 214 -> 1.691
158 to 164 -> 2.138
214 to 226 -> 1.919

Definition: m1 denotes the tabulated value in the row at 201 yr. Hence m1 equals 1.782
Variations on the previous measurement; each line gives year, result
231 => 2.012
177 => 1.825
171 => 1.991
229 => 2.045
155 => 2.062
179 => 1.815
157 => 2.107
